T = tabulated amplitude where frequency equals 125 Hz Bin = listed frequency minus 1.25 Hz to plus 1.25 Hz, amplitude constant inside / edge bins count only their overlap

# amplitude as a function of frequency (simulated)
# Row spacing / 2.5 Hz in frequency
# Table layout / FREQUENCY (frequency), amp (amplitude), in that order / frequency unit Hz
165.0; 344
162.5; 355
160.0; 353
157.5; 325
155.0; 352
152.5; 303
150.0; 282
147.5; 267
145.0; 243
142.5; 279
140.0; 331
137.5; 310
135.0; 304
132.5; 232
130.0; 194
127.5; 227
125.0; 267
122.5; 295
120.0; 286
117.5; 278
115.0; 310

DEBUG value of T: 267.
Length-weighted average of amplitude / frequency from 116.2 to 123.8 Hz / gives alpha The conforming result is 286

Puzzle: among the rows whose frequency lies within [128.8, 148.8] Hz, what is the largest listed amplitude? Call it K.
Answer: 331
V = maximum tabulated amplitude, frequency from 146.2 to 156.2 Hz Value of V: 352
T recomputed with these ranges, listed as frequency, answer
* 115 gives 310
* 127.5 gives 227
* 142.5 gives 279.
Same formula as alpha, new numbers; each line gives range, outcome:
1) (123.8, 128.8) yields 246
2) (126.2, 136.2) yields 239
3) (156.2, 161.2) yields 339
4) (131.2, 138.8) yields 282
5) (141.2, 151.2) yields 268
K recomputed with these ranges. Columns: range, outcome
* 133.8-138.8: 310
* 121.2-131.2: 295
